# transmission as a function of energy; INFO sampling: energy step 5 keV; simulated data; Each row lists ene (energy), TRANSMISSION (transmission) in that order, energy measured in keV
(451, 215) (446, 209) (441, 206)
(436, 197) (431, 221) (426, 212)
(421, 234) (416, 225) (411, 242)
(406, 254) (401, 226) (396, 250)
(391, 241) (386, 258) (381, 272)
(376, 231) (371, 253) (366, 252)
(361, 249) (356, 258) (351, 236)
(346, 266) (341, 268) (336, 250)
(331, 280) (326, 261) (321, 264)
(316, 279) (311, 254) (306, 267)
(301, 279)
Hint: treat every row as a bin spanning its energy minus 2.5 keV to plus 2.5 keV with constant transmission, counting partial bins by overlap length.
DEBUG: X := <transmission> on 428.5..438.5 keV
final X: 209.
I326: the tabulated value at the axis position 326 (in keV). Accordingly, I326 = 261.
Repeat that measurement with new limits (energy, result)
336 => 250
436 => 197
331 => 280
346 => 266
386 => 258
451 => 215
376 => 231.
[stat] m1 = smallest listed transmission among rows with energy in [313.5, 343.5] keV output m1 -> 250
